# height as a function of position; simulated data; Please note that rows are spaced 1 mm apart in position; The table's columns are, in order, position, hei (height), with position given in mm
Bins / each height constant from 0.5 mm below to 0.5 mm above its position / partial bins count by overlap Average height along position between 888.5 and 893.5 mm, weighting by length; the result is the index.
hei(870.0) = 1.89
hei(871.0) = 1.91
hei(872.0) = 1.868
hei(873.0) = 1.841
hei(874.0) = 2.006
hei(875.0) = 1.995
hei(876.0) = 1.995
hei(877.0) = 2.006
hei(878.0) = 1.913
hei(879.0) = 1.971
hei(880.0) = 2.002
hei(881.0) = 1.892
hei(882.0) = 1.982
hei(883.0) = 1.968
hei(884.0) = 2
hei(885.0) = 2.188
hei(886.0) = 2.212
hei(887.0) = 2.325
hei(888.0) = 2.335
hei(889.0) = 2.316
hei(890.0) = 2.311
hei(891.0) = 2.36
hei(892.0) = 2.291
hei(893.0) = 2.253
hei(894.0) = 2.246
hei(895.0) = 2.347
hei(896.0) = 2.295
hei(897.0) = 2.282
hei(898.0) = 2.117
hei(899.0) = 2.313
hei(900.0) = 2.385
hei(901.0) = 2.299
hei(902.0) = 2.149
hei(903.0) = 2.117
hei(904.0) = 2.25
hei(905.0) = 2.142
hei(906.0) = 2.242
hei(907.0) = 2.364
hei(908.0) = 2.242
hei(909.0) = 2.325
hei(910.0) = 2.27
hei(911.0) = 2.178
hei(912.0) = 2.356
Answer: 2.31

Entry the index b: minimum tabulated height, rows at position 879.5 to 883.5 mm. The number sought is 1.892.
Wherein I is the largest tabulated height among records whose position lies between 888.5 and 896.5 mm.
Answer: 2.36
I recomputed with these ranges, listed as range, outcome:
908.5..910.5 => 2.325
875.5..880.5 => 2.006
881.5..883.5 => 1.982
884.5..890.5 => 2.335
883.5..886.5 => 2.212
